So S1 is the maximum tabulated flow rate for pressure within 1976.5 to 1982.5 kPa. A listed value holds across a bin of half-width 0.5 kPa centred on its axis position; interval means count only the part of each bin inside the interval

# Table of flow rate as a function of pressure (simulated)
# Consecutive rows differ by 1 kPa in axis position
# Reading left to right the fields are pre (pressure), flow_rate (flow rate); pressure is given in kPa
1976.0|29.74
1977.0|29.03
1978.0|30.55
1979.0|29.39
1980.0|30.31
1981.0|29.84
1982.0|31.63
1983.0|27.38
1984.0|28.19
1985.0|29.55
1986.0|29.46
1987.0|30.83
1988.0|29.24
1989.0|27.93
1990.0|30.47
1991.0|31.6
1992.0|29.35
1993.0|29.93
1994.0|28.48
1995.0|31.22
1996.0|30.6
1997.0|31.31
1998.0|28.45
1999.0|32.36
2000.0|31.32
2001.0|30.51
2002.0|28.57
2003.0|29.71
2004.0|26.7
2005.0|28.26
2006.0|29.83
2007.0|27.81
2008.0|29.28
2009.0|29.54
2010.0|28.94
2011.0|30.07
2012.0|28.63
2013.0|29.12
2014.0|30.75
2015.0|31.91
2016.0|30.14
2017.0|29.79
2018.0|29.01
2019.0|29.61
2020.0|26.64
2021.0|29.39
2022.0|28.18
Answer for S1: 31.63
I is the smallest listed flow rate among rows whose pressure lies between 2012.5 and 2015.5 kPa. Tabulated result 29.12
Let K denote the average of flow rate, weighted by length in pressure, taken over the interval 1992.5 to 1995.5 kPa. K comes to 29.9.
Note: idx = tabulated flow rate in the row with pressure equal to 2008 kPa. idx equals 29.28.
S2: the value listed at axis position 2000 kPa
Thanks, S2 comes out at 31.32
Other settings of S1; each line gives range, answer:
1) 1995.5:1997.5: 31.31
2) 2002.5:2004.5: 29.71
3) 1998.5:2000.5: 32.36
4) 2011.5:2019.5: 31.91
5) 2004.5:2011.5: 30.07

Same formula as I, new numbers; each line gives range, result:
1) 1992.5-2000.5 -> 28.45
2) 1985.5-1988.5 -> 29.24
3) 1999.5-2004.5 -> 26.7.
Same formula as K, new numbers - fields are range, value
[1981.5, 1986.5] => 29.2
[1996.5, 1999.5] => 30.7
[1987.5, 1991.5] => 29.8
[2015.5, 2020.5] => 29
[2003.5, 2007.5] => 28.1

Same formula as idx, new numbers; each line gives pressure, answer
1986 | 29.46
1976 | 29.74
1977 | 29.03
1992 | 29.35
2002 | 28.57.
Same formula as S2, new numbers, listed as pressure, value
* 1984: 28.19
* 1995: 31.22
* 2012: 28.63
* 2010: 28.94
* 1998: 28.45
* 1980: 30.31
